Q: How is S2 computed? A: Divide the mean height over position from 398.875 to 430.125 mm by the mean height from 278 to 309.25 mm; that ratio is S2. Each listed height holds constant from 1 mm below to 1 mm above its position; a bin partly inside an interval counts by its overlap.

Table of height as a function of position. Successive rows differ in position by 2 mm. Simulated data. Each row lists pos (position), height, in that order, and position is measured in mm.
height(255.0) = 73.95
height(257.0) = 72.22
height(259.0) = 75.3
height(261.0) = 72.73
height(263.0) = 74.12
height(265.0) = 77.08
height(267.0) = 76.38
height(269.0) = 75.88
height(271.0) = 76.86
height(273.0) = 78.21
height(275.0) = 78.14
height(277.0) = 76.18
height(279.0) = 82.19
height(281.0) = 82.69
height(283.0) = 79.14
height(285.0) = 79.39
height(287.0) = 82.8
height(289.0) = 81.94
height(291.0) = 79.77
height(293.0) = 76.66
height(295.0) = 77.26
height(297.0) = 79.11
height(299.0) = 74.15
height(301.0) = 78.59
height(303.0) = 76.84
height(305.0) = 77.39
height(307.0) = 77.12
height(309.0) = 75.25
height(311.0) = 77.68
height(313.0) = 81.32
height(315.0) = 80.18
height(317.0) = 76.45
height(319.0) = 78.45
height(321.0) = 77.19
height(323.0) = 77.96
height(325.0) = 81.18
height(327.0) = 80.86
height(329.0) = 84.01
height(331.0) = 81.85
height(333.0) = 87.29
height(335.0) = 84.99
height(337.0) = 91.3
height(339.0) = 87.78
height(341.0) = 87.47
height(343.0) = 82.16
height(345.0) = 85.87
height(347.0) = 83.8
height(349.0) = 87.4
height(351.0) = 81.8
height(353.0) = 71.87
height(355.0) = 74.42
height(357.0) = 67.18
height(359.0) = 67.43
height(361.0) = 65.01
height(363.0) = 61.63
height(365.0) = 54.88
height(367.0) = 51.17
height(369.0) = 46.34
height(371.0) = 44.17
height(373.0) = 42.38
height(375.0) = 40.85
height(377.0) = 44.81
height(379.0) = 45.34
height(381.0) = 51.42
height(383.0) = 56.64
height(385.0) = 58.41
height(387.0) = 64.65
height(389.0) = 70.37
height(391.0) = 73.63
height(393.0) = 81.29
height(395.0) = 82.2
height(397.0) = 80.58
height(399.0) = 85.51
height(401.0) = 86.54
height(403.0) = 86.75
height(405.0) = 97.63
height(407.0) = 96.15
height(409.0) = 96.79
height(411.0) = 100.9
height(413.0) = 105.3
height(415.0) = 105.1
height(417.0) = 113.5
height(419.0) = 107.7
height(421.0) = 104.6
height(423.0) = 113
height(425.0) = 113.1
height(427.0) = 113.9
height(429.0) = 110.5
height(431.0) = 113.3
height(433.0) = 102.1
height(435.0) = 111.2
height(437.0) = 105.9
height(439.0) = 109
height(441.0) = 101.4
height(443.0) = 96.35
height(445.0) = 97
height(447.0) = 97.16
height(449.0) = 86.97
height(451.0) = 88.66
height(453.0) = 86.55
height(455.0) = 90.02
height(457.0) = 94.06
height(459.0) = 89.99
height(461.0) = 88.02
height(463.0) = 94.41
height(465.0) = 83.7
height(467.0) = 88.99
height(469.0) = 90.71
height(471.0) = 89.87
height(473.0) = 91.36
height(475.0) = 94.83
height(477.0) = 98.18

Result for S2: 1.30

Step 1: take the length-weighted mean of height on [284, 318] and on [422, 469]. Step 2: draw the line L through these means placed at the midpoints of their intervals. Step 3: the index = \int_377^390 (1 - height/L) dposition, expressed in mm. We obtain 4.80 mm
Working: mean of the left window 78.3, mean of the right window 98.8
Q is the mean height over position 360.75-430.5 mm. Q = 79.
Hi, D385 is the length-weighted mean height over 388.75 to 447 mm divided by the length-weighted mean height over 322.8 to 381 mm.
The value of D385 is 1.4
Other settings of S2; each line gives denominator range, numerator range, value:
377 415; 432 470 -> 1.21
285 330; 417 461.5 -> 1.29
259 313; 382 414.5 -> 1.07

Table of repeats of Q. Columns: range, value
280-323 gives 78.5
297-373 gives 75.3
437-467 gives 93.4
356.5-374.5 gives 54.8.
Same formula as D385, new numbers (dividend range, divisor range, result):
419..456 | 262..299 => 1.31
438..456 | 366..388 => 1.91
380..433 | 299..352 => 1.12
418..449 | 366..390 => 2.06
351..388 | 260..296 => 0.73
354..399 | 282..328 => 0.77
